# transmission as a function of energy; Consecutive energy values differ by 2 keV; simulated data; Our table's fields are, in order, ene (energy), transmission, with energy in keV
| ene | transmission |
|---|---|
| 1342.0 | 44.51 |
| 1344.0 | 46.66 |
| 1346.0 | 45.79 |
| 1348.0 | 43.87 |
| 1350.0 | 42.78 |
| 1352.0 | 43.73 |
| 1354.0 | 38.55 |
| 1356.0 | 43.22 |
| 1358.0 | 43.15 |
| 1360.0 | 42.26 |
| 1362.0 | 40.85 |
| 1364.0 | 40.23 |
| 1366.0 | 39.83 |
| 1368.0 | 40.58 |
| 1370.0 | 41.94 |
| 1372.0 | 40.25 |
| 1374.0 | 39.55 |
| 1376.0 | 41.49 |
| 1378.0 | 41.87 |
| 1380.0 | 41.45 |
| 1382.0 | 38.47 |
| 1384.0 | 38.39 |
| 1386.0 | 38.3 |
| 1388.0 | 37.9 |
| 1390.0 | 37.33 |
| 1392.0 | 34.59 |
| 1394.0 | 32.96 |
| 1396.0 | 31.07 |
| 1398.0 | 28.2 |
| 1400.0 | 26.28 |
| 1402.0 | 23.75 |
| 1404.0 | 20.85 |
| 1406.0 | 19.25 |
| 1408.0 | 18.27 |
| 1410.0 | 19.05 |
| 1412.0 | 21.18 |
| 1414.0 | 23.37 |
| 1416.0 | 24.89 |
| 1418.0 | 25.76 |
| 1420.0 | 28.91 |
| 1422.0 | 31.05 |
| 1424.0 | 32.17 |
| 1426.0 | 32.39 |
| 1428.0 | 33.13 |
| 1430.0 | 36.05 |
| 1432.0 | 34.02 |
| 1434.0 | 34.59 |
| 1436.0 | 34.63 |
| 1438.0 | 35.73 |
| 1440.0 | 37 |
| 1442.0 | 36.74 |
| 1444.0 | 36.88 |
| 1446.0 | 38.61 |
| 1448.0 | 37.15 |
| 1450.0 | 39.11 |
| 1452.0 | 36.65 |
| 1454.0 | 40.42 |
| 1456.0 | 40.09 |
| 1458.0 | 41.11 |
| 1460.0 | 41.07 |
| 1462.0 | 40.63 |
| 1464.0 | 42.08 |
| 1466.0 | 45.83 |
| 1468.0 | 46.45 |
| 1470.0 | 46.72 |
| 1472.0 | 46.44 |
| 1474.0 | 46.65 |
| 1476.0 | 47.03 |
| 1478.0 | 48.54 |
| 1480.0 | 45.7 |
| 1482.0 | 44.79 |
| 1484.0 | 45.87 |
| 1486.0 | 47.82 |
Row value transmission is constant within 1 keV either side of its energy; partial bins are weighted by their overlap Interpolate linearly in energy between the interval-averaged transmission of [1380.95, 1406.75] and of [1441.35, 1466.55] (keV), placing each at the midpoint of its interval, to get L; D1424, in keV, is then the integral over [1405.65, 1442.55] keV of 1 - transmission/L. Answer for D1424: 6.55 keV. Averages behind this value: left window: 31.5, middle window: 29.5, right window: 39.7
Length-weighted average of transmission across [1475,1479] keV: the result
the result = 47.8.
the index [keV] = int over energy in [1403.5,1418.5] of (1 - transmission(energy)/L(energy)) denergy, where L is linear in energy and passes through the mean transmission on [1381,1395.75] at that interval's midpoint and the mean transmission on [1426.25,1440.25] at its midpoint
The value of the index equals 6.0 keV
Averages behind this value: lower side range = 36.6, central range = 21.5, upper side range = 34.8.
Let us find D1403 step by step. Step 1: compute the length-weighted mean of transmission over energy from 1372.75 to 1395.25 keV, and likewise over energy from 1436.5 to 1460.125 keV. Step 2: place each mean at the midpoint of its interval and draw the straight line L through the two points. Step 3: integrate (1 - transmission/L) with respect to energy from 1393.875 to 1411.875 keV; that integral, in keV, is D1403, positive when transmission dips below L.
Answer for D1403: 6.80 keV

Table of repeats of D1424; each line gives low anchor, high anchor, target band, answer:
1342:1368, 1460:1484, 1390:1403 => 4.0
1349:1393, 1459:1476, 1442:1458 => 2.0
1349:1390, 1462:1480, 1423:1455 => 6.0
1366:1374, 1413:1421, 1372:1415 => 3.1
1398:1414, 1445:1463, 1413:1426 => -0.6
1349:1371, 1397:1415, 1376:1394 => -4.3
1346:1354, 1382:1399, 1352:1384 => -1.2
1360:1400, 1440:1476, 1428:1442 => 1.8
